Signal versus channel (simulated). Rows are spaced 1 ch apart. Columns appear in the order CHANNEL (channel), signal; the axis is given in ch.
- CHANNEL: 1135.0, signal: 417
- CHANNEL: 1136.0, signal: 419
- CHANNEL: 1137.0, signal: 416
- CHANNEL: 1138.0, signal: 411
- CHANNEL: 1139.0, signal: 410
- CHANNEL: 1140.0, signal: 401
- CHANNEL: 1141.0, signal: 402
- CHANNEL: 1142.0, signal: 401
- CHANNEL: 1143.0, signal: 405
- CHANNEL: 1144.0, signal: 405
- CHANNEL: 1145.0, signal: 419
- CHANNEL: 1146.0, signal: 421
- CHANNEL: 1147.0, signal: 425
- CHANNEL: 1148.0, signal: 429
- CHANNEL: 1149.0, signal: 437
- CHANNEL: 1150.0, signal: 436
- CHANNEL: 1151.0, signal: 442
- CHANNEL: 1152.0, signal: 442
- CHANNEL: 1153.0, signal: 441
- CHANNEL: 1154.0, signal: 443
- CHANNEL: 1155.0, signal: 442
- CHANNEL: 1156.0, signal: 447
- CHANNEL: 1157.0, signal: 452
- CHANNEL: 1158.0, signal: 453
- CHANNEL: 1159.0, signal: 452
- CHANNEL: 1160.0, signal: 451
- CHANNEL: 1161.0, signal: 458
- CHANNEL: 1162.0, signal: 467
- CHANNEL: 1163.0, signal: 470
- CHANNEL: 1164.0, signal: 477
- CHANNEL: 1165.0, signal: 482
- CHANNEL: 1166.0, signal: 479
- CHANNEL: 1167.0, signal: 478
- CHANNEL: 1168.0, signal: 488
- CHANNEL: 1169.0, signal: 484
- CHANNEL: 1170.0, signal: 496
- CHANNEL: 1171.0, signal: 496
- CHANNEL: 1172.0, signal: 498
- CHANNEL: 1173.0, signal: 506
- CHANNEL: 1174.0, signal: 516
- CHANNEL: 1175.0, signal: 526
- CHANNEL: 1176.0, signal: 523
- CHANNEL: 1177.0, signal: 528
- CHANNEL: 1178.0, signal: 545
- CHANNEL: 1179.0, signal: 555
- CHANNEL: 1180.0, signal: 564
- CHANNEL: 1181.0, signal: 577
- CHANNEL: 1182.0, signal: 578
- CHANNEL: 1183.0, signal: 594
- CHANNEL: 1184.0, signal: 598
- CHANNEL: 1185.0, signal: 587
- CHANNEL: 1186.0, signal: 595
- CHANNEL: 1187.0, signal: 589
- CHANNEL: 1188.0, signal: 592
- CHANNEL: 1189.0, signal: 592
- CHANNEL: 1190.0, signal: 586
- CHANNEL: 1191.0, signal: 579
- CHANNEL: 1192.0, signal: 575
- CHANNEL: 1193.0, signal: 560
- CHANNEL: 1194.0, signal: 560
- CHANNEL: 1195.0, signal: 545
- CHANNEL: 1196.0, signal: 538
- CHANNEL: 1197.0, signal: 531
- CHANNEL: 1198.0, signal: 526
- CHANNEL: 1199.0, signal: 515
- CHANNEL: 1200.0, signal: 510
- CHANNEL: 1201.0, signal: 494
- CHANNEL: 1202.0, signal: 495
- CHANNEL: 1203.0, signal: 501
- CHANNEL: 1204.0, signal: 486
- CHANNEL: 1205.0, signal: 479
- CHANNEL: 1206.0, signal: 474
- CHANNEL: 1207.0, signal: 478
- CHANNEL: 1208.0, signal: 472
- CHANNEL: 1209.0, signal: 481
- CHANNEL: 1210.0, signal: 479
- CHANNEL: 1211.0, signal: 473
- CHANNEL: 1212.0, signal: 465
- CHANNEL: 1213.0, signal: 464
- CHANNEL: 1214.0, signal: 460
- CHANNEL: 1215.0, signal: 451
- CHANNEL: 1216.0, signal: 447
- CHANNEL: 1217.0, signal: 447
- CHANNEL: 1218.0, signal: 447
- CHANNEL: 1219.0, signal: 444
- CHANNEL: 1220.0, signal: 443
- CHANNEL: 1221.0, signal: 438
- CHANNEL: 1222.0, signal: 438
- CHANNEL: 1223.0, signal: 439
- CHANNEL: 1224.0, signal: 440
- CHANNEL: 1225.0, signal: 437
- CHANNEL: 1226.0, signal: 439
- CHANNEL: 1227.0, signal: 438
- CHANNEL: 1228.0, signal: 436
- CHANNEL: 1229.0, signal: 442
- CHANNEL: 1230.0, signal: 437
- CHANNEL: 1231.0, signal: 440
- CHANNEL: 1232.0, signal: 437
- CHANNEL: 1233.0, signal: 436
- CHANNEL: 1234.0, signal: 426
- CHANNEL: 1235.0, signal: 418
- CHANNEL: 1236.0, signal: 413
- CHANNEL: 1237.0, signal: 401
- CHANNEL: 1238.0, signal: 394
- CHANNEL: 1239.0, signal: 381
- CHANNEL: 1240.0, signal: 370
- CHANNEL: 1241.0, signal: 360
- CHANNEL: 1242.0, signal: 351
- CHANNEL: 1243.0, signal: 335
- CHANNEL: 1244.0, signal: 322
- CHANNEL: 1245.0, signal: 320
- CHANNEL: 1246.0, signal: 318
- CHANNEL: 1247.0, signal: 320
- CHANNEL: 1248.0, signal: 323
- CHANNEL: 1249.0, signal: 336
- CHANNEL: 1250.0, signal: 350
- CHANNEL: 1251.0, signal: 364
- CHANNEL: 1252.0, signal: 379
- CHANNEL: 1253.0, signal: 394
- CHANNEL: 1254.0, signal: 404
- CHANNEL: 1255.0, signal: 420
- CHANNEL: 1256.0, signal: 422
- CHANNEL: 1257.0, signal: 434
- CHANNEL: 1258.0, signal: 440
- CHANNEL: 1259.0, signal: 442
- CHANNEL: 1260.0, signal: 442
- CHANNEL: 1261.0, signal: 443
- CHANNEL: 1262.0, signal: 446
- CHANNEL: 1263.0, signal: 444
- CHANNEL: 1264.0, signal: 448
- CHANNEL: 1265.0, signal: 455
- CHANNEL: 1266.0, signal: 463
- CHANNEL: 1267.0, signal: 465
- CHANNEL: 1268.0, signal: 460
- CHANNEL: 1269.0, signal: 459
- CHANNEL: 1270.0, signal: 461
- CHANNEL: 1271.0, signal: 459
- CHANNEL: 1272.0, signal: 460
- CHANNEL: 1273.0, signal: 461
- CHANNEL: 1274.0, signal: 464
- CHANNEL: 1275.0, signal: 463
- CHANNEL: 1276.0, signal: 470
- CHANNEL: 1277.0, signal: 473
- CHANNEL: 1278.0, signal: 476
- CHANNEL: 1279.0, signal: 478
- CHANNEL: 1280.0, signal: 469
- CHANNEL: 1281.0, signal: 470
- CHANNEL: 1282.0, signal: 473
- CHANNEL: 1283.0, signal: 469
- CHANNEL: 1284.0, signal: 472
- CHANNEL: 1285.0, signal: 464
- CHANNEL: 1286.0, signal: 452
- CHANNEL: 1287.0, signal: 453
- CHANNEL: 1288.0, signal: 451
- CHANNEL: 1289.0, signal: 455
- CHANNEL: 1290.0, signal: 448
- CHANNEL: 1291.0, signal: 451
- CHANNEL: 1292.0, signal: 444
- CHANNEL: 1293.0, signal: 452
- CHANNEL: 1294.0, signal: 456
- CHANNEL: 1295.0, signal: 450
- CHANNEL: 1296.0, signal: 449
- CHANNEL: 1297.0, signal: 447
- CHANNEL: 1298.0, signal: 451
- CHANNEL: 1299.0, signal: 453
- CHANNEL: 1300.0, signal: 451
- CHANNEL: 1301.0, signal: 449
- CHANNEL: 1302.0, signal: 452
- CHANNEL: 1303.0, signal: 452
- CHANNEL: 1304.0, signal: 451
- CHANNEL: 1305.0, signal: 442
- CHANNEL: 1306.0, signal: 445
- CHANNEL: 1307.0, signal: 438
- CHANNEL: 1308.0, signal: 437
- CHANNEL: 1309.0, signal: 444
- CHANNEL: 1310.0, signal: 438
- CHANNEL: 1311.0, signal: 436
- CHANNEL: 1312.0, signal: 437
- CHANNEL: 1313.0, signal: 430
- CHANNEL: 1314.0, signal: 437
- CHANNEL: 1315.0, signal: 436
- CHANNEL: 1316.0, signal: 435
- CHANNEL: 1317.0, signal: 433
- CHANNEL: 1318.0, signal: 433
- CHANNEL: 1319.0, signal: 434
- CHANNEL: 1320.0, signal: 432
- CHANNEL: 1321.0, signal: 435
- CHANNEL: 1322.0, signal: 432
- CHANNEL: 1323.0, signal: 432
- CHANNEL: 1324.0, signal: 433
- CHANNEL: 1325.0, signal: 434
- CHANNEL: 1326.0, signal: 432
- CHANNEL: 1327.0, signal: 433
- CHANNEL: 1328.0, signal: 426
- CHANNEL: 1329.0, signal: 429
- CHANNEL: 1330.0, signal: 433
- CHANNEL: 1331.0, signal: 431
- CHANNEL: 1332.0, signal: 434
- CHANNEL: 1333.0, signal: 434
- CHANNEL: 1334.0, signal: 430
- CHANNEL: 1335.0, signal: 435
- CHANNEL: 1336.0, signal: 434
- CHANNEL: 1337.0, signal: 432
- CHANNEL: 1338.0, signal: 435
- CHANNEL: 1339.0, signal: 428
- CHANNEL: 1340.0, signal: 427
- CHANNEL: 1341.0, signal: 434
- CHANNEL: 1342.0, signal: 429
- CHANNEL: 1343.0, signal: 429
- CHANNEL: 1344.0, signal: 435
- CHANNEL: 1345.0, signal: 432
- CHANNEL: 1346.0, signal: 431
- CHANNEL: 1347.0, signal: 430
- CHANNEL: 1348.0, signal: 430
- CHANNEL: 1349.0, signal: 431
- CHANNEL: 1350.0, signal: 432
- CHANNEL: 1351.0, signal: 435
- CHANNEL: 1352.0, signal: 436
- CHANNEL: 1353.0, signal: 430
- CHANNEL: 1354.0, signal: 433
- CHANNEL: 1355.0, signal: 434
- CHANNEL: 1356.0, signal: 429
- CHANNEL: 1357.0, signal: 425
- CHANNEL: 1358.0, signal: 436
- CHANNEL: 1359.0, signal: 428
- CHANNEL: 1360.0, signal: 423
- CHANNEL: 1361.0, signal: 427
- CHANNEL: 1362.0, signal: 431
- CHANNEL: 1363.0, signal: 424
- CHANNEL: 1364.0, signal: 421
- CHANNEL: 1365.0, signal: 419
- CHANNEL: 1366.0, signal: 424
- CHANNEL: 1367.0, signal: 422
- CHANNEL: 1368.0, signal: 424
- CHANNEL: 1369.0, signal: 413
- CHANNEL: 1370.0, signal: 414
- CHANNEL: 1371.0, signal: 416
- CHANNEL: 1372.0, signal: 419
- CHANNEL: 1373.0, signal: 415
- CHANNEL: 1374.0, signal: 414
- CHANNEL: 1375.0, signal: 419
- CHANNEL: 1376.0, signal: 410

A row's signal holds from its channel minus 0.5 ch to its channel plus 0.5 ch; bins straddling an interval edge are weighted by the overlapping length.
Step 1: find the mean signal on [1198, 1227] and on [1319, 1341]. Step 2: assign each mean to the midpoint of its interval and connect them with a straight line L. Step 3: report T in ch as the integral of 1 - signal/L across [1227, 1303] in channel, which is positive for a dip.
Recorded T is 3.7 ch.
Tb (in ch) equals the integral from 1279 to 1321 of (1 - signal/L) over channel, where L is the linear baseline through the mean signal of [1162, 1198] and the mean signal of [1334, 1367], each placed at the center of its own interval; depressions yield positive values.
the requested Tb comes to 1.25 ch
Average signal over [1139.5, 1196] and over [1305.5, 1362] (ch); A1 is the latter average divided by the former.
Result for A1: 0.87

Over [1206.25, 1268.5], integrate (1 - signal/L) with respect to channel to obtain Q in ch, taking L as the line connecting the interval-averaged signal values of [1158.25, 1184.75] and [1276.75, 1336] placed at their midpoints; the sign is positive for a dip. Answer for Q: 7.6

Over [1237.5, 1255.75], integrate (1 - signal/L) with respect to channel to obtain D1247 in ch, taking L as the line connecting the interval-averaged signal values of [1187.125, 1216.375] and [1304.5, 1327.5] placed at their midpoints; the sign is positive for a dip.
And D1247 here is 4.7 ch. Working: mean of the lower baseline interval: 512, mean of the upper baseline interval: 436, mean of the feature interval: 359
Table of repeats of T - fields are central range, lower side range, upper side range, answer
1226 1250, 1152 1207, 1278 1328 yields 4.9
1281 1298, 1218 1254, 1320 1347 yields -1.6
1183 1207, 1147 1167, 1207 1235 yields -5.0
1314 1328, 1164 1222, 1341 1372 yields 0.4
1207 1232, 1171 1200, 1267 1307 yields 3.4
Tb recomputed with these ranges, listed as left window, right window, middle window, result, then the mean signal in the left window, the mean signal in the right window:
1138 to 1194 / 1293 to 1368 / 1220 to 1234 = 1.0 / 492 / 435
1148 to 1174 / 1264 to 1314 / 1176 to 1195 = -4.5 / 465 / 455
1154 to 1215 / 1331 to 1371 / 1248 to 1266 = 2.3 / 512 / 429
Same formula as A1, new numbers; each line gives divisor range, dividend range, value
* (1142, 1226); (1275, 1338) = 0.91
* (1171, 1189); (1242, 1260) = 0.67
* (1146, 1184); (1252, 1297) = 0.93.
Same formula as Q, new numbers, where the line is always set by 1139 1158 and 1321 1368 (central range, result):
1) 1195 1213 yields -2.79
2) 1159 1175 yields -2.08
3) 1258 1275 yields -1.00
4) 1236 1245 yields 1.35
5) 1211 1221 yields -0.56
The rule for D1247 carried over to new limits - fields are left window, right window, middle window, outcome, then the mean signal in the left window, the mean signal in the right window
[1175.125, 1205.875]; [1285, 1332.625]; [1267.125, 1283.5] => 0.2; 549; 441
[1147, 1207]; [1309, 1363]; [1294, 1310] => 0.0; 509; 432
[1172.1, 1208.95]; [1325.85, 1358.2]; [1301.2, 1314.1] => 0.4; 540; 432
